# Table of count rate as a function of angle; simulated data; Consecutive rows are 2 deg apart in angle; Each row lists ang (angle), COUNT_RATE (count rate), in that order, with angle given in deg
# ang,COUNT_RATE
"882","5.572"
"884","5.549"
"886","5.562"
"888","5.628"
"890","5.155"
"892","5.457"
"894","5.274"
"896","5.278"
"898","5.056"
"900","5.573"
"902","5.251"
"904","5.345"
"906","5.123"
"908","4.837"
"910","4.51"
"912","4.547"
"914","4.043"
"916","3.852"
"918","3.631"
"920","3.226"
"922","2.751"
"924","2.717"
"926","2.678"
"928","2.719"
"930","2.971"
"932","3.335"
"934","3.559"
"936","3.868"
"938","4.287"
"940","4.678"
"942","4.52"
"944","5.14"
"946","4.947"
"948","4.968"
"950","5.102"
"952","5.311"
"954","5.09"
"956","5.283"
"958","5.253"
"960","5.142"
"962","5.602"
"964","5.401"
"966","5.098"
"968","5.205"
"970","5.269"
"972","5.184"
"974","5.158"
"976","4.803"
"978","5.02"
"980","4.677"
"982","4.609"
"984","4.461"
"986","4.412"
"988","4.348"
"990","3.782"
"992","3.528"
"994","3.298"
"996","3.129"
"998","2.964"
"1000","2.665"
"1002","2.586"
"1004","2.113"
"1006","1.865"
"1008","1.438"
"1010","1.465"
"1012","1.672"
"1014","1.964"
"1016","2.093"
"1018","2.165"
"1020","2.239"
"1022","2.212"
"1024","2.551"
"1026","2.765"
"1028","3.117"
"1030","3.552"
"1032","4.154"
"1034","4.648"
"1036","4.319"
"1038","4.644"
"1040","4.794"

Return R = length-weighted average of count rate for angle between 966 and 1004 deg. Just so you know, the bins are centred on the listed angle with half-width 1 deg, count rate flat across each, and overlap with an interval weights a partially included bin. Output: 4.14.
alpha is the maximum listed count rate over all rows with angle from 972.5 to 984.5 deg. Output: 5.158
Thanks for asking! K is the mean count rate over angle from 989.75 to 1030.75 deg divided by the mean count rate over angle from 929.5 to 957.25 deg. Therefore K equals 0.6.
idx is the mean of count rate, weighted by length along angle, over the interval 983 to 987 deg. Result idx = 4.44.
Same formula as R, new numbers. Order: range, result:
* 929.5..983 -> 4.81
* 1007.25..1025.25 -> 2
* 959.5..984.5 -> 5.06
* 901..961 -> 4.29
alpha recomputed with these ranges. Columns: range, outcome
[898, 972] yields 5.602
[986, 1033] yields 4.412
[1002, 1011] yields 2.586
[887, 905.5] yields 5.628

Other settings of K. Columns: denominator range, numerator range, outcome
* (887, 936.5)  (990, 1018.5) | 0.57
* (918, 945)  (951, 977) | 1.46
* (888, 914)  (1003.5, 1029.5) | 0.42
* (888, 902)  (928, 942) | 0.71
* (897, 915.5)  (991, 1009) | 0.54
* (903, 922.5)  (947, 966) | 1.24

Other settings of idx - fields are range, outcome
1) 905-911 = 4.82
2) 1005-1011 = 1.59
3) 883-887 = 5.56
